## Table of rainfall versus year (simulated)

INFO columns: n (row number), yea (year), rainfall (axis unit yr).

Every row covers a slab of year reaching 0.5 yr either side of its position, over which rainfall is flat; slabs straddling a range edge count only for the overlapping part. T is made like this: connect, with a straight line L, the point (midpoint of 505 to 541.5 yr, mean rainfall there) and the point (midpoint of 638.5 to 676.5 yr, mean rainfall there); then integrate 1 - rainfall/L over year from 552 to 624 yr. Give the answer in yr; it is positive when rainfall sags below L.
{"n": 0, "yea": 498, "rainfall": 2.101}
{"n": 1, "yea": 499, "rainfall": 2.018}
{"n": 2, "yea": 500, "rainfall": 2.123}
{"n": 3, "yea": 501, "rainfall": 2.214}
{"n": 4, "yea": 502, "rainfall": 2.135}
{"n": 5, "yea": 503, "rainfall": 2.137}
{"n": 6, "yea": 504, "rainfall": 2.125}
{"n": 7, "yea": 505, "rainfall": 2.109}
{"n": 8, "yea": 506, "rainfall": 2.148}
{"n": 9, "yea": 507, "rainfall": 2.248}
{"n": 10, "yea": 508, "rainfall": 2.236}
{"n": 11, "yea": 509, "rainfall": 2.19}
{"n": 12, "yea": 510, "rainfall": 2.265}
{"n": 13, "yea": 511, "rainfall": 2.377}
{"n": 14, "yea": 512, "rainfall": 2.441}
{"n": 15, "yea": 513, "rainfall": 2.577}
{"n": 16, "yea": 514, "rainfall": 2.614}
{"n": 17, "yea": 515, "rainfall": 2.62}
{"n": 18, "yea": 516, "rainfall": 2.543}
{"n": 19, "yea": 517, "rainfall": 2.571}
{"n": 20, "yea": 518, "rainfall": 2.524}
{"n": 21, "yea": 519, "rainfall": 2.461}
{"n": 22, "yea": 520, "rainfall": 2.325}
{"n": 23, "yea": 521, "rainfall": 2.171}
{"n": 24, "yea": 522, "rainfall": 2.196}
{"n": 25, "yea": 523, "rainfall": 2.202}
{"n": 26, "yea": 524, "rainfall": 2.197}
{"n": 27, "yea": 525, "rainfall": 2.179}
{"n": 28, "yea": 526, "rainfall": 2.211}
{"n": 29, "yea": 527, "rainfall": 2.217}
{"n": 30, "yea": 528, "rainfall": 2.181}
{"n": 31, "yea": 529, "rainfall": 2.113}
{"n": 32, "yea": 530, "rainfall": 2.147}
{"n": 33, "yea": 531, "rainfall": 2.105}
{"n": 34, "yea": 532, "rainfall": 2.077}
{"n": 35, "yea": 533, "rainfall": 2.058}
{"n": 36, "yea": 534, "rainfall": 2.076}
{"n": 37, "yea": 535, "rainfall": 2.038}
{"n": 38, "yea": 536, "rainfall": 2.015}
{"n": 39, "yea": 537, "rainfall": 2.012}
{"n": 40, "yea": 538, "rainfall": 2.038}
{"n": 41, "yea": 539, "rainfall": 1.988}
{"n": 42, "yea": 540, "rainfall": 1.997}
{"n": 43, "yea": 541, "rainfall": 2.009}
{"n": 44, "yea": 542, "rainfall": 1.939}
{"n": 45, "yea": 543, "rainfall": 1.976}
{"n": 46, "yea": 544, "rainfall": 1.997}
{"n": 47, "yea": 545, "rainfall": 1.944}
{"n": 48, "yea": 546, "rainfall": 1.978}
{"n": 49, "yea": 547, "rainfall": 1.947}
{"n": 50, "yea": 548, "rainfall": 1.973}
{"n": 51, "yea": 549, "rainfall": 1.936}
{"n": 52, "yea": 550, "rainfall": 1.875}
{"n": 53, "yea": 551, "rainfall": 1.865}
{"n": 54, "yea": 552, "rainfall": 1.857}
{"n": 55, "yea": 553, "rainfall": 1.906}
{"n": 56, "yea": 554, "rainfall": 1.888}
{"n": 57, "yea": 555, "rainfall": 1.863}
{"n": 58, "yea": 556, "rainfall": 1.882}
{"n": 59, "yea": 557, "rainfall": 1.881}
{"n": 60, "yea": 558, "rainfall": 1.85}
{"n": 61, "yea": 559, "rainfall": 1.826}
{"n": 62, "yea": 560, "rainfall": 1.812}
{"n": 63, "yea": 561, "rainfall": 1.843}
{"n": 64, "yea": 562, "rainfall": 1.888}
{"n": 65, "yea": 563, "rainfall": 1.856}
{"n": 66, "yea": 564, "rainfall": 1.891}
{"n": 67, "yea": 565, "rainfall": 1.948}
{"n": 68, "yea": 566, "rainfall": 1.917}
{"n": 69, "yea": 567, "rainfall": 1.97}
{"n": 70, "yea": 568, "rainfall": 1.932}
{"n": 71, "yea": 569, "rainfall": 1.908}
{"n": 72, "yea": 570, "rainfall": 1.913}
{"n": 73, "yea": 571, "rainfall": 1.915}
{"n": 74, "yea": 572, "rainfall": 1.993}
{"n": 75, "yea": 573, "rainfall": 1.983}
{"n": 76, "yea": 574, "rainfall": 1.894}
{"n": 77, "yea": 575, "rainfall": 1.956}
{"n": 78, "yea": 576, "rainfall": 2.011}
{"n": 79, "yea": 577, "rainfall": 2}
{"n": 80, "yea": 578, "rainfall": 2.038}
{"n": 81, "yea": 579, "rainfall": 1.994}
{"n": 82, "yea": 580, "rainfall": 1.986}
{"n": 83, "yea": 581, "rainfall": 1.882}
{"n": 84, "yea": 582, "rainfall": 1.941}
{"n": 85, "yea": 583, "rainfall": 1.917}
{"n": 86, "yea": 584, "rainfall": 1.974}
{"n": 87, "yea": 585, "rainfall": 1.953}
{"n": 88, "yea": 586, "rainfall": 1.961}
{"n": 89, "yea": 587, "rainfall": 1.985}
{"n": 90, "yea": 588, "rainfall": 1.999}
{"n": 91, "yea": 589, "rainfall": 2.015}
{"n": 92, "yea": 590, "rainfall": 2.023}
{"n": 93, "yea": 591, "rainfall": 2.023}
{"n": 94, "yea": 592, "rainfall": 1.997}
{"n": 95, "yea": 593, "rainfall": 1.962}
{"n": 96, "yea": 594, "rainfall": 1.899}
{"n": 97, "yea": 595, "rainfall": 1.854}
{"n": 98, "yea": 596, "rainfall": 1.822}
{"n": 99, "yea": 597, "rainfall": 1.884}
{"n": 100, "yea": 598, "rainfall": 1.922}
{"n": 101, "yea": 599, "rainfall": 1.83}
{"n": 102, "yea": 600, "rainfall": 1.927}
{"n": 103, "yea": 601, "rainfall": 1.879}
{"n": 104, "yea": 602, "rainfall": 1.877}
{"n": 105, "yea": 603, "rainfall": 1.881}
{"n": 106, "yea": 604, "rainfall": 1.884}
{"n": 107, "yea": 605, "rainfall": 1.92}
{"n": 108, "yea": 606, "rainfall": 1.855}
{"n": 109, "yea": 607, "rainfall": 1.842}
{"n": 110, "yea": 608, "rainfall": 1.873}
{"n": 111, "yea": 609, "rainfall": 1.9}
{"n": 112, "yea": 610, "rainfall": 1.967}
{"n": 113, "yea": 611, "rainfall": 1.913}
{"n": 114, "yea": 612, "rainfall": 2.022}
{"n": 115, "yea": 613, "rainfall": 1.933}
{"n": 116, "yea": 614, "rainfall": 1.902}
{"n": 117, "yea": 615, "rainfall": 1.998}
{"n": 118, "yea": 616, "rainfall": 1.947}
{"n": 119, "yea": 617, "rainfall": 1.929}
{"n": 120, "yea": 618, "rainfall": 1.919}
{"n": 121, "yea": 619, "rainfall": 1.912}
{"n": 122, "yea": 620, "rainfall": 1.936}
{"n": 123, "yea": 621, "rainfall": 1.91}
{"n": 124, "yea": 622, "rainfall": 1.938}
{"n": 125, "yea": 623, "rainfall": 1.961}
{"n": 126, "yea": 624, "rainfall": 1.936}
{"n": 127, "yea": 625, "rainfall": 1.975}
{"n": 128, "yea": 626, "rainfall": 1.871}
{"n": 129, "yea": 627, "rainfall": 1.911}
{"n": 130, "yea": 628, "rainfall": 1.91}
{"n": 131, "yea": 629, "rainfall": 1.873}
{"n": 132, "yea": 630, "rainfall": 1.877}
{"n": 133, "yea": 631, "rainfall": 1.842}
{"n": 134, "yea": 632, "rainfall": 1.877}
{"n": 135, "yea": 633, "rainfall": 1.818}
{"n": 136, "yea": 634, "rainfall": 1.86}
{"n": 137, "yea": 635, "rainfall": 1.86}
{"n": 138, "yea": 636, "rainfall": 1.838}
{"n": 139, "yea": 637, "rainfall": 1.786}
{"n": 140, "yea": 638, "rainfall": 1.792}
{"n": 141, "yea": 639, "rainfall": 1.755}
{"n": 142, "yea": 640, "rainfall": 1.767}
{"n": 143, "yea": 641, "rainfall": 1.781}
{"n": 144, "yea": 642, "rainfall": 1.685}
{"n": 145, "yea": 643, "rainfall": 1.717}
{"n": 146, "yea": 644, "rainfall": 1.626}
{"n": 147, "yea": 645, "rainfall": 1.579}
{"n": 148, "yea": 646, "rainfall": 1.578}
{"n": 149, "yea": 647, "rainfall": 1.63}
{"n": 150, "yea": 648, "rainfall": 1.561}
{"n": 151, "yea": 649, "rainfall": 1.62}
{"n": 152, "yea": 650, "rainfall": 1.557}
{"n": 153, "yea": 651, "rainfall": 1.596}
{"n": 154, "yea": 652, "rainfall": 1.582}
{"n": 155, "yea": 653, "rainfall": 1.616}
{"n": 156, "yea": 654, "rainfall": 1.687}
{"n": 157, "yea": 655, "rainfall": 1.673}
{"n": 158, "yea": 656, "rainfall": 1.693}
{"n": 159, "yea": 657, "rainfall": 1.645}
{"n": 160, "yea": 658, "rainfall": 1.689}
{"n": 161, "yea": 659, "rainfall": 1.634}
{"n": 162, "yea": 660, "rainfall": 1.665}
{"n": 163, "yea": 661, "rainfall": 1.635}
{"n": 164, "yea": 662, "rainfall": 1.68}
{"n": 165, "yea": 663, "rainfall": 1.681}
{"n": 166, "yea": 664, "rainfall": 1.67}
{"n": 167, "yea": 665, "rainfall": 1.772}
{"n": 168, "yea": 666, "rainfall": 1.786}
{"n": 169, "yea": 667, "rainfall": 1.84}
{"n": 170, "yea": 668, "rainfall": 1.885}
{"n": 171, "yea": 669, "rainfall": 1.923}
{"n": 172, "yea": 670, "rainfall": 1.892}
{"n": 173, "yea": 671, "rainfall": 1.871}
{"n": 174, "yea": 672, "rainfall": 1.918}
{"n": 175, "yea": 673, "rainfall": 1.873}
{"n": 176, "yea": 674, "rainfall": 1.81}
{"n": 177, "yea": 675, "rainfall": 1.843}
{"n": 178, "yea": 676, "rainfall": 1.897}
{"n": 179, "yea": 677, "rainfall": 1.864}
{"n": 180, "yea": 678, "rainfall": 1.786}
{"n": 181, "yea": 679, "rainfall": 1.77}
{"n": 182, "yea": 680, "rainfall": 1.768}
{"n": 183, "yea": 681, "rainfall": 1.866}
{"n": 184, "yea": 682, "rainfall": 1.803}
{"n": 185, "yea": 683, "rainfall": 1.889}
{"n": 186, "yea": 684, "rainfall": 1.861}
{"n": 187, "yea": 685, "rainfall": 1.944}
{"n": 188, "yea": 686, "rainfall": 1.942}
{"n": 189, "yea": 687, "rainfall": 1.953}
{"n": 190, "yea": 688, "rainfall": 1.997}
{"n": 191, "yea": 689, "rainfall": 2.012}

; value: 2.1 yr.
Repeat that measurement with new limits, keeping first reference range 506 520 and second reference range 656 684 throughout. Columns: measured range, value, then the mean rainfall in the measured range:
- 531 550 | 2.6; 2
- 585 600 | 1.2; 1.94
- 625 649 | 1.9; 1.77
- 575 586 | 0.9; 1.97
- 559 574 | 2.0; 1.91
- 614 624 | 0.3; 1.94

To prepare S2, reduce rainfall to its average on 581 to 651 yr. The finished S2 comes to 1.87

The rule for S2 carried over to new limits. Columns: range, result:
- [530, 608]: 1.94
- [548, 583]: 1.92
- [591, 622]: 1.91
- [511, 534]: 2.3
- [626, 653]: 1.74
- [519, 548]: 2.09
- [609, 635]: 1.92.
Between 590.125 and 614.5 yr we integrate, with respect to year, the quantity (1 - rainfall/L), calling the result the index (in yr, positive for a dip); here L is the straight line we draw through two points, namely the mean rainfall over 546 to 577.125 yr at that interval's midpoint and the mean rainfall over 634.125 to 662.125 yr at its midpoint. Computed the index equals -1.5 yr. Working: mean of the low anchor 1.91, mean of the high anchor 1.68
